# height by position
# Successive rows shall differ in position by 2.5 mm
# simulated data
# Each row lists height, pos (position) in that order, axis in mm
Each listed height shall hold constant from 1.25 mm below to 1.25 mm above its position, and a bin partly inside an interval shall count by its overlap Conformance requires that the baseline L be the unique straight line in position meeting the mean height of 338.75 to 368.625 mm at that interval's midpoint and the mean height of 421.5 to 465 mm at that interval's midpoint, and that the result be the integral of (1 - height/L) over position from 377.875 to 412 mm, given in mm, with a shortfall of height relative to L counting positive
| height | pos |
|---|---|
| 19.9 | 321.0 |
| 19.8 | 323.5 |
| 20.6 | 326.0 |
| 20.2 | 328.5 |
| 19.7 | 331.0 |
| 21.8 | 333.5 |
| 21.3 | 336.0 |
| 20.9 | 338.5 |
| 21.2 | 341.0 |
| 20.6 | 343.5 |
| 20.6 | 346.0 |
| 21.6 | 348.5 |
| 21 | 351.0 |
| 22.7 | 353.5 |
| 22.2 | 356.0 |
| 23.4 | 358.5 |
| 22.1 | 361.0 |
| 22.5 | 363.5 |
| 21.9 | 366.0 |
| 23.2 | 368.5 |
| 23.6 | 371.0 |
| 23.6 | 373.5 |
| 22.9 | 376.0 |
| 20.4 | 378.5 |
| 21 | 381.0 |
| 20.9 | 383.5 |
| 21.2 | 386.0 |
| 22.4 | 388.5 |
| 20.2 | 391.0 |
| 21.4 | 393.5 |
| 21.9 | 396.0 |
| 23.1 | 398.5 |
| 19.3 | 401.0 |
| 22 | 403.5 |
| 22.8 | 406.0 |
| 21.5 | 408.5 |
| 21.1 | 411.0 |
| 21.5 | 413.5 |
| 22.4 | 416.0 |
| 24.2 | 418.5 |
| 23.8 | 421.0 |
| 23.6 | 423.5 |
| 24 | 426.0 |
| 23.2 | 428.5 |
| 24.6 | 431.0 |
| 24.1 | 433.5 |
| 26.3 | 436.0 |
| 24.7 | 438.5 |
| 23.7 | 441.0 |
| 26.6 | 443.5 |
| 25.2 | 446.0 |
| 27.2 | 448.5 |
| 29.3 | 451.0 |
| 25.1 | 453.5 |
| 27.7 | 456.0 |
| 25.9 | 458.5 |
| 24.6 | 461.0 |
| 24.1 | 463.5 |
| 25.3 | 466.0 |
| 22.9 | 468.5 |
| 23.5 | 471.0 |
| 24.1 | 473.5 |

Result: 2.9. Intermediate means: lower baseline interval 21.8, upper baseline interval 25.3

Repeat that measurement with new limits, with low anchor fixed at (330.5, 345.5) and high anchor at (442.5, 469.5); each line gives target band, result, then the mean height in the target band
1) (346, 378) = -0.70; 22.4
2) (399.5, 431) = 2.11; 22.5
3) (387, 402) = 1.21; 21.4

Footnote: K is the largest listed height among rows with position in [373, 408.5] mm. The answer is 23.6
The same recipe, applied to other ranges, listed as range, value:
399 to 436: 26.3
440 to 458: 29.3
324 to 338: 21.8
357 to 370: 23.4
